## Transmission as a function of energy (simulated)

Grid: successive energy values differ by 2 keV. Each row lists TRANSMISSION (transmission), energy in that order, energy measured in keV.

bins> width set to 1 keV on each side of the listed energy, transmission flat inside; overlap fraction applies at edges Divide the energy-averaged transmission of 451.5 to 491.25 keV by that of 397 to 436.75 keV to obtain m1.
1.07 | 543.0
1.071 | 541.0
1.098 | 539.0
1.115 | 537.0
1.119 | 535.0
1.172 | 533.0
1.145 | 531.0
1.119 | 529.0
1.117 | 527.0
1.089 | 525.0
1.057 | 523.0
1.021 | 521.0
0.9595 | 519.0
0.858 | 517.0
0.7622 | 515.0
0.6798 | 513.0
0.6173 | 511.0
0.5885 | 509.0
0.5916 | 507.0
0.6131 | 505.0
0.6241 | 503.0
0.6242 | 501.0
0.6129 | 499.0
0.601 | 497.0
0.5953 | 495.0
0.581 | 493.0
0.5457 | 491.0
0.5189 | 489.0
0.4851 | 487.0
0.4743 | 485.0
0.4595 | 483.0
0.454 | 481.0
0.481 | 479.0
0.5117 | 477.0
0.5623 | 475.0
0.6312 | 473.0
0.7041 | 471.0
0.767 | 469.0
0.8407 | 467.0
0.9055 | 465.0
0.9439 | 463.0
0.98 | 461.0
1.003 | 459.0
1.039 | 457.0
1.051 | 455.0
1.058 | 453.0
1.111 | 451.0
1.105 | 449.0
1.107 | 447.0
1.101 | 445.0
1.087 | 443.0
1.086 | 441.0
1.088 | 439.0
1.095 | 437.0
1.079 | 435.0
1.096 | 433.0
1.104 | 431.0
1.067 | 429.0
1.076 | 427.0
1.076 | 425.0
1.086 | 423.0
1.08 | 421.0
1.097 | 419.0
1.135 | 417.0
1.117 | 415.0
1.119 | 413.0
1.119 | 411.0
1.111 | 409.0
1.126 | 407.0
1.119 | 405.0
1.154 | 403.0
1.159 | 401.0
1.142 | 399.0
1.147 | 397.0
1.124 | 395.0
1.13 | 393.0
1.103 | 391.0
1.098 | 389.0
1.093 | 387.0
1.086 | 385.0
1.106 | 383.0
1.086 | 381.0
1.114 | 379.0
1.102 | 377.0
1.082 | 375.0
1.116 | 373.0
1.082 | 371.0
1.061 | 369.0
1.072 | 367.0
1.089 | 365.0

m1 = 0.66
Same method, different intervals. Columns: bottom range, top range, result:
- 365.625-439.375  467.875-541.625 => 0.68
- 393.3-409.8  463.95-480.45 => 0.59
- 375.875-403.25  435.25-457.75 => 0.97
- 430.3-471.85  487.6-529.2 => 0.73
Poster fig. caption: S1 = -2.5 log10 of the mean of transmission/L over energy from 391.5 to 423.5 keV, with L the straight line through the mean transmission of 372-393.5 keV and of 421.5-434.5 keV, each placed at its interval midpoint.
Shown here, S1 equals -0.03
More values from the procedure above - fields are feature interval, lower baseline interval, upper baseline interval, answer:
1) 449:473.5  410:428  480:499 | -0.22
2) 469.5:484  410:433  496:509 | 0.36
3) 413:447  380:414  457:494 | -0.18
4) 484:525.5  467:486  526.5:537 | 0.26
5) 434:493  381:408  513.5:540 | 0.28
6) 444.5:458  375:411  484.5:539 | -0.13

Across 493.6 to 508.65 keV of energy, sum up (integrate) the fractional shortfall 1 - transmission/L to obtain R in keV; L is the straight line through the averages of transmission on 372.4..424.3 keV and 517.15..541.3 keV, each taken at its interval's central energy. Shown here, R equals 6.7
